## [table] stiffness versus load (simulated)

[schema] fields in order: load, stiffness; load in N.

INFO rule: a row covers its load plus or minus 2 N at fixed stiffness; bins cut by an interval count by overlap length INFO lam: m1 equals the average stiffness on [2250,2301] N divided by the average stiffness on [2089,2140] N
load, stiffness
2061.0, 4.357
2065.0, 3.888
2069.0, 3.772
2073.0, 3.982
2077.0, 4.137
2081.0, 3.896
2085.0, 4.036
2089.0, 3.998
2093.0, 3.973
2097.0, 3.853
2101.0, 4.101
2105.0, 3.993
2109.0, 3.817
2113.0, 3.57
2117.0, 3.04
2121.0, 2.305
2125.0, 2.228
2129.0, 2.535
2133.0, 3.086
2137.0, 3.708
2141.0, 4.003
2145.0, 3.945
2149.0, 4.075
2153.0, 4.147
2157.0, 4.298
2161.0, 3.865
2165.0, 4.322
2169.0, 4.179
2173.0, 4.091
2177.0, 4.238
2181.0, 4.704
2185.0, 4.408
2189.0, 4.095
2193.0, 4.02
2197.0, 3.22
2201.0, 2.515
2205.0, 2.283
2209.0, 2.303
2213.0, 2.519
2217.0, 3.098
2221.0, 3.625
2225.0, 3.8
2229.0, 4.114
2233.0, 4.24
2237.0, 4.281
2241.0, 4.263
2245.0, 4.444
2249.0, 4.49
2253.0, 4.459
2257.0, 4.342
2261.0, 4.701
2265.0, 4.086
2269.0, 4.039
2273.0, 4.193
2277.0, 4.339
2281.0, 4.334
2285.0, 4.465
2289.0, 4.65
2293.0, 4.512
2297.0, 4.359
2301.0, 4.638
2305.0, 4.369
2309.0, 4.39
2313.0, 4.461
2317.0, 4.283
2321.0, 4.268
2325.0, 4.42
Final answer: 1.3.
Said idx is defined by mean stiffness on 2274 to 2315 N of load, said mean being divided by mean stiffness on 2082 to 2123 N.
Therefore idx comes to 1.2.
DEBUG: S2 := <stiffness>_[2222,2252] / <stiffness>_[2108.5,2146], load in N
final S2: 1.33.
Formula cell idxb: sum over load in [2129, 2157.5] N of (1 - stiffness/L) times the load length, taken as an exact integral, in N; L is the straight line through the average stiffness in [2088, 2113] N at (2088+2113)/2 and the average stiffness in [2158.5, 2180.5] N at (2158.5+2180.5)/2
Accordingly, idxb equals 2.2 N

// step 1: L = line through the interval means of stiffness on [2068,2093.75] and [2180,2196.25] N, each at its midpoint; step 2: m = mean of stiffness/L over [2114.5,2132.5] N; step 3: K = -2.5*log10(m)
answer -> 0.48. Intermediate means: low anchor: 3.98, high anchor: 4.2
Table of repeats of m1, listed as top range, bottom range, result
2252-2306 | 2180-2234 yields 1.27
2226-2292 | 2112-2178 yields 1.20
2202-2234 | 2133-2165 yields 0.80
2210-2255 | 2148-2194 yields 0.93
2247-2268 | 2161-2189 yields 1.03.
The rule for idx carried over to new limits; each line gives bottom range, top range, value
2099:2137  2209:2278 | 1.25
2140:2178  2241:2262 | 1.08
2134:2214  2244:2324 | 1.17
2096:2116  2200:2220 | 0.68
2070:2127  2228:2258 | 1.19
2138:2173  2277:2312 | 1.09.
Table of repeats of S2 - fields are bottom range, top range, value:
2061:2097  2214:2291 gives 1.05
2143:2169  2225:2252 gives 1.04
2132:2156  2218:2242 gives 1.03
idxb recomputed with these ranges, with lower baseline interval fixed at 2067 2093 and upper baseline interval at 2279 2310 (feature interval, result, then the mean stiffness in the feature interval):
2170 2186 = -0.57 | 4.35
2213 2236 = 3.30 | 3.69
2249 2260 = -0.18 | 4.44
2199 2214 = 6.57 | 2.4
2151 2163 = 0.13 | 4.1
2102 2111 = 0.23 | 3.93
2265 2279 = 0.76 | 4.18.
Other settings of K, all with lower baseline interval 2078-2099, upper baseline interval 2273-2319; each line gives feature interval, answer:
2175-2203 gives 0.08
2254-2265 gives -0.02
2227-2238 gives 0.02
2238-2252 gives -0.02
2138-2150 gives 0.03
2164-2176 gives -0.01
